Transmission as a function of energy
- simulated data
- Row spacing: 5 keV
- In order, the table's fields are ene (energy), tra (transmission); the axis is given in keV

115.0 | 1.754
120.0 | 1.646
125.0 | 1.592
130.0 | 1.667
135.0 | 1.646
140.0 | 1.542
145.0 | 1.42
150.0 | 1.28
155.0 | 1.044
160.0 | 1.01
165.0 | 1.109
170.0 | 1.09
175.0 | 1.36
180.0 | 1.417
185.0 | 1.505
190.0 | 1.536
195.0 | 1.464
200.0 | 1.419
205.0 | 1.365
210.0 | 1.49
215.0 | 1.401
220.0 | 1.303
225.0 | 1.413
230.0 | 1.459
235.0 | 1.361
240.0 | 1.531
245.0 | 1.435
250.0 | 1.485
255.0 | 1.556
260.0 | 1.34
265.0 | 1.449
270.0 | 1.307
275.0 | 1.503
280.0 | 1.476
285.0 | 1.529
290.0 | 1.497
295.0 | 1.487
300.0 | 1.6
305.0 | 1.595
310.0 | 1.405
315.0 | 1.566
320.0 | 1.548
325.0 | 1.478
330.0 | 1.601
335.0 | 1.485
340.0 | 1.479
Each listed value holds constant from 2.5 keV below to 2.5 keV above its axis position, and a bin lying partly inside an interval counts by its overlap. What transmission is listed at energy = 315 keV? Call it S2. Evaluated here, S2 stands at 1.566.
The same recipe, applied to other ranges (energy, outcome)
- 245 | 1.435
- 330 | 1.601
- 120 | 1.646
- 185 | 1.505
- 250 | 1.485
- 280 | 1.476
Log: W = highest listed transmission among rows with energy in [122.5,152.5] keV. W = 1.667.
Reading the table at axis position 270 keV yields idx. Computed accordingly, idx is 1.307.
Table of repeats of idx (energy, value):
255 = 1.556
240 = 1.531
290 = 1.497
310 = 1.405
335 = 1.485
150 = 1.28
